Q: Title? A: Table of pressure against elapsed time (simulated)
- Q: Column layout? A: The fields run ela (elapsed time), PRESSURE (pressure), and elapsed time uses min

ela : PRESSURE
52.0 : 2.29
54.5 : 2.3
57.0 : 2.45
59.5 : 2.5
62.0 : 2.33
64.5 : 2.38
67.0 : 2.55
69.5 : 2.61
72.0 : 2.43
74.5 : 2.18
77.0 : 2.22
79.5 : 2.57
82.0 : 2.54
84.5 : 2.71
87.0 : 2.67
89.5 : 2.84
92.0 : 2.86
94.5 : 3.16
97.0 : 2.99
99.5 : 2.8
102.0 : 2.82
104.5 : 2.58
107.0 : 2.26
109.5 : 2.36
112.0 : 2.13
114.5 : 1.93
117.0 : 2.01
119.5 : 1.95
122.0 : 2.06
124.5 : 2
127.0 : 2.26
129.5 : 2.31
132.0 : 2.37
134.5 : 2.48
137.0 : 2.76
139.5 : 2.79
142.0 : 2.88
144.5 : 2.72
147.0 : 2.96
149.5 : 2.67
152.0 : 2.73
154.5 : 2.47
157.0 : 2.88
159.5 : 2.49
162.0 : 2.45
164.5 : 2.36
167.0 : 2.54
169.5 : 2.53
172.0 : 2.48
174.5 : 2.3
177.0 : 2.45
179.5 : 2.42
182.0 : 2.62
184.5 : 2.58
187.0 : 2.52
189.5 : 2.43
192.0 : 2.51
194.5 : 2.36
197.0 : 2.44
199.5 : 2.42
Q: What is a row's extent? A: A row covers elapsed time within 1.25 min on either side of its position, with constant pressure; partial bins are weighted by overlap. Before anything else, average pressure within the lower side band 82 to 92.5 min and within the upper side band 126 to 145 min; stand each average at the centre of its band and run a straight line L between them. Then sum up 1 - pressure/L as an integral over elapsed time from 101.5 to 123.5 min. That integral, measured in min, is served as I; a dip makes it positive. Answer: 3.66 min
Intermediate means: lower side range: 2.74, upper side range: 2.57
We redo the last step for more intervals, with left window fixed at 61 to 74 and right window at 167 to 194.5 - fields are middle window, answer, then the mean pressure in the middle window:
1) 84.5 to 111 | -2.9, 2.73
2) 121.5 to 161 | -1.5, 2.56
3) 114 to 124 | 1.9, 1.99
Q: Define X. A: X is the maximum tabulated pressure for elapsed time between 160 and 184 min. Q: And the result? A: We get 2.62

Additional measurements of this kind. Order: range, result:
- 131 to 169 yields 2.96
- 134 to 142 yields 2.88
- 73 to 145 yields 3.16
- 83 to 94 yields 2.86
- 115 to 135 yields 2.48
